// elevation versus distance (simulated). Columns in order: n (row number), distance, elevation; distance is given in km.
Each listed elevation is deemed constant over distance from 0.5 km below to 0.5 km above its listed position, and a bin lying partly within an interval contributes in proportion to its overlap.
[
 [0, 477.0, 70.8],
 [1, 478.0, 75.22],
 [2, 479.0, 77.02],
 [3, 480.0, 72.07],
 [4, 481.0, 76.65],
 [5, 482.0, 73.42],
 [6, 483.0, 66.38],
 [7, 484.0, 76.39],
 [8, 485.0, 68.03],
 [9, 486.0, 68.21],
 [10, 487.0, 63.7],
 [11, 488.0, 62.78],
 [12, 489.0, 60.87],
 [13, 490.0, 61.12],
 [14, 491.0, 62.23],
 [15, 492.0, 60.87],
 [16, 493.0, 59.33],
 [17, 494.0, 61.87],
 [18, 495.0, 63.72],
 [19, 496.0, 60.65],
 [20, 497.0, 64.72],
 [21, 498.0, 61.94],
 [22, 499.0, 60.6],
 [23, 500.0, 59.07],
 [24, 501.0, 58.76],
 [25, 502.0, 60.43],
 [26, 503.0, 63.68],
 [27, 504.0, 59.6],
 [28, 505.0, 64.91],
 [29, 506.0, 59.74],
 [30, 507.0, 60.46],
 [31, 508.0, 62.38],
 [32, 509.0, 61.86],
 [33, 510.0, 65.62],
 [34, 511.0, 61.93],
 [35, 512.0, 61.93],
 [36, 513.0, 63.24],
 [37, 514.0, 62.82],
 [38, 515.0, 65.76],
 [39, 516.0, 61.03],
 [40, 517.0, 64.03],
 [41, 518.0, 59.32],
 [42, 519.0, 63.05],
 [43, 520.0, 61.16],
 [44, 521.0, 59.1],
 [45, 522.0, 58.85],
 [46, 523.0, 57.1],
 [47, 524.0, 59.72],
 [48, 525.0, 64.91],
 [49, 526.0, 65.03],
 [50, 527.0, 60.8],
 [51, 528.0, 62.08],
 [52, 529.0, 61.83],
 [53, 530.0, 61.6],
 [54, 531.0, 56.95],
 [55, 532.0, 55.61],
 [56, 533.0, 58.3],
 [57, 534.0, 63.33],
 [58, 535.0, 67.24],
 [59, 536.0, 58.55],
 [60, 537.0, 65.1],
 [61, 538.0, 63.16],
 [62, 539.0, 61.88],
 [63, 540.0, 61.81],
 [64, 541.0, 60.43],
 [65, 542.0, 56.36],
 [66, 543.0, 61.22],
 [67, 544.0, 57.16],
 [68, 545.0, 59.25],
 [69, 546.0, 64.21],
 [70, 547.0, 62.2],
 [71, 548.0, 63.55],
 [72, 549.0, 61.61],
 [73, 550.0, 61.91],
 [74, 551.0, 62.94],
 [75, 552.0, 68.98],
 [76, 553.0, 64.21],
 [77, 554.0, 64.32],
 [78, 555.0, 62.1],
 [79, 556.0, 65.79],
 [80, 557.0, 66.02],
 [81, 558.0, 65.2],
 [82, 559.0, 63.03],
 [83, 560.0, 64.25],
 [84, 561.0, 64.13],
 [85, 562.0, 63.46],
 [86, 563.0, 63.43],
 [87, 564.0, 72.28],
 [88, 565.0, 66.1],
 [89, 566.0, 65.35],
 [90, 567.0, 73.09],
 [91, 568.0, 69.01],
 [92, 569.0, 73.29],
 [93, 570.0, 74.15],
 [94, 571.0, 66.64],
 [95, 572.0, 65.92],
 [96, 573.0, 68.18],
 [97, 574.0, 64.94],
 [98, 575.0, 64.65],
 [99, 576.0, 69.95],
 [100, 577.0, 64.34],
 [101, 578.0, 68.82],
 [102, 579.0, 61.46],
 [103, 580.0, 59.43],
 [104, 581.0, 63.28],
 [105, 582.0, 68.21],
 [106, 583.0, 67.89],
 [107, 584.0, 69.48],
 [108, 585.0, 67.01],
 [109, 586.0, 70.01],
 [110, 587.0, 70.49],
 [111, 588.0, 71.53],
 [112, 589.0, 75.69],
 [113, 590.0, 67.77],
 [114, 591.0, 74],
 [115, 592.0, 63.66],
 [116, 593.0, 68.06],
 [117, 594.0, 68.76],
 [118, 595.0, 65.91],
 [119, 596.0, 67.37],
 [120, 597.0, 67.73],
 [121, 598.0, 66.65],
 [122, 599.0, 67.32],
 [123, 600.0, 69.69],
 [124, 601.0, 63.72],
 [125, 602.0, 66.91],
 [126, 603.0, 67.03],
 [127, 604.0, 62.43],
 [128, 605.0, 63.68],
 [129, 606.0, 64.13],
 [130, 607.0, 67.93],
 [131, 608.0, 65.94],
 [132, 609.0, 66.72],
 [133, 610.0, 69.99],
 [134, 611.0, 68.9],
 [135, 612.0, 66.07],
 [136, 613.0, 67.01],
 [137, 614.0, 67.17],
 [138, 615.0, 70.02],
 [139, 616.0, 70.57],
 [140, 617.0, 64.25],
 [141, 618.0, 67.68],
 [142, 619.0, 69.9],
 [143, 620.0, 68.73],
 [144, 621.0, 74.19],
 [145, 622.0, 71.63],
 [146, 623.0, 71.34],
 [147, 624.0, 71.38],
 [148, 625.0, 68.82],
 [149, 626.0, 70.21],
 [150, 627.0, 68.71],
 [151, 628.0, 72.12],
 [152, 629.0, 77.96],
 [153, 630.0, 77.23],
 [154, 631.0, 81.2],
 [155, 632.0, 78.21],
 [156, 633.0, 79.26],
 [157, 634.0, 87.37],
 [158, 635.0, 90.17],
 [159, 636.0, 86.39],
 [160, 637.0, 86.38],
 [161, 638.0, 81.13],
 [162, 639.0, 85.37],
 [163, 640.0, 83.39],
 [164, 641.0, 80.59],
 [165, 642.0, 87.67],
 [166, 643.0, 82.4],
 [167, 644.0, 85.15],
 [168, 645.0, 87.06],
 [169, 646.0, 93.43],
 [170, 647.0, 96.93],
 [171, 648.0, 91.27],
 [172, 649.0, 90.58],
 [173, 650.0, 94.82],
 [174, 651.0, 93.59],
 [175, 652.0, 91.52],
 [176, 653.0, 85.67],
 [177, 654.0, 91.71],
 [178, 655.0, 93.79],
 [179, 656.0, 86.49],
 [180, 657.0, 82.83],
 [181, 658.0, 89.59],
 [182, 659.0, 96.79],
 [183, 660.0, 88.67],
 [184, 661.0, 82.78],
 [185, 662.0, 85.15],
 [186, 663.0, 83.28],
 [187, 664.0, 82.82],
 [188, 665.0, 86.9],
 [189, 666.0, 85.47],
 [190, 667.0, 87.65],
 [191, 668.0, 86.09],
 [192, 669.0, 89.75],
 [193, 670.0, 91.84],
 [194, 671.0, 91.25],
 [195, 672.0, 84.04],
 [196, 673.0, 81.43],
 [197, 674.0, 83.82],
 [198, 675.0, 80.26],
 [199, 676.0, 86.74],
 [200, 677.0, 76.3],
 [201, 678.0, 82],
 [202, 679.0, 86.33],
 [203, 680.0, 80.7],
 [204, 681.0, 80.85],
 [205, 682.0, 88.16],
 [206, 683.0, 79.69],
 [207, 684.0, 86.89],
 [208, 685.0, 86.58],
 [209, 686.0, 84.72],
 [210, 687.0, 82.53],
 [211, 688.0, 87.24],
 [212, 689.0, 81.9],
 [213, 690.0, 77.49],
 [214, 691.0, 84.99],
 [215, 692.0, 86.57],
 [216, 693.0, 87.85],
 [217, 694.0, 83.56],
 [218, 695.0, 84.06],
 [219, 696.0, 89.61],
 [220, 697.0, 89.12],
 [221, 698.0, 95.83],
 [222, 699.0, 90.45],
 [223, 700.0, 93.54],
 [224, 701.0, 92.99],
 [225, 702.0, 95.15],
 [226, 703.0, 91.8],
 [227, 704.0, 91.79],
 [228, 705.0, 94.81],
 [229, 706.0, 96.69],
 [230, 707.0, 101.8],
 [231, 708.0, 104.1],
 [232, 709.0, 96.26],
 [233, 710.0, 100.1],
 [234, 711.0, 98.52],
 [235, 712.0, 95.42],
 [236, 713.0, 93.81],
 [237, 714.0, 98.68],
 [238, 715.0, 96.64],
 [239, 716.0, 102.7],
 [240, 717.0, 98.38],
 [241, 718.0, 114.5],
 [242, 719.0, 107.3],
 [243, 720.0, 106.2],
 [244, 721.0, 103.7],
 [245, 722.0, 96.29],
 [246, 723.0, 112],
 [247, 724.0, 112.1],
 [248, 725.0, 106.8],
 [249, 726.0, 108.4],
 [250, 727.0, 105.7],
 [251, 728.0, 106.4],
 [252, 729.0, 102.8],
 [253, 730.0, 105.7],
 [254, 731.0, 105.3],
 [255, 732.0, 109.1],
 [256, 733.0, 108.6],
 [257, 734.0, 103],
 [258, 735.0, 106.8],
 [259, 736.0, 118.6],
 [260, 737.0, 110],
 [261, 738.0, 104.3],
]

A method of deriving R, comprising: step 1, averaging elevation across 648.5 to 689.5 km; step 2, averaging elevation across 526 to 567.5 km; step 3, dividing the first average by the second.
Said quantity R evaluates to 1.4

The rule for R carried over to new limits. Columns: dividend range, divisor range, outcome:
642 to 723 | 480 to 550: 1.45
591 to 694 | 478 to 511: 1.23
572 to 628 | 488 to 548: 1.10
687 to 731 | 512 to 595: 1.50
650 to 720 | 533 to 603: 1.37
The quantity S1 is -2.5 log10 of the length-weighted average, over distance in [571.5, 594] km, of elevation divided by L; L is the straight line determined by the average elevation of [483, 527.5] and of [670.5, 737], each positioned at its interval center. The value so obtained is 0.114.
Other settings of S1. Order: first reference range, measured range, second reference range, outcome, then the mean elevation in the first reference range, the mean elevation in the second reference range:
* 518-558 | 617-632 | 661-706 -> 0.063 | 61.8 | 86.4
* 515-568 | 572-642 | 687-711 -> 0.058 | 62.7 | 91.2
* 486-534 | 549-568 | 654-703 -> 0.054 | 61.5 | 86.4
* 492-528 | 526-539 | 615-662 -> 0.066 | 61.7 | 82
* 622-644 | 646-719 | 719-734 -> 0.043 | 79.3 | 106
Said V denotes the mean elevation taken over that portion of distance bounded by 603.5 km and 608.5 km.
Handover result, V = 64.8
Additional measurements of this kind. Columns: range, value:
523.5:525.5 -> 62.3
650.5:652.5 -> 92.6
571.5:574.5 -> 66.3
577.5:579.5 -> 65.1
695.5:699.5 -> 91.3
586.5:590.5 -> 71.4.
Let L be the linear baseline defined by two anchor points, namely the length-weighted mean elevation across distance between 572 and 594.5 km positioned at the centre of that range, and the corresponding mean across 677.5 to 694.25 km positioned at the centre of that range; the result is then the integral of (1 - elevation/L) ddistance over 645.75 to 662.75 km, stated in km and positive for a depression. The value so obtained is -2.4 km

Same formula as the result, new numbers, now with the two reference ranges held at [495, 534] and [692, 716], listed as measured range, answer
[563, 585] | 1.3 km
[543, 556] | 0.9 km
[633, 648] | -0.6 km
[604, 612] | 1.1 km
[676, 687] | 0.8 km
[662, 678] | 0.6 km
